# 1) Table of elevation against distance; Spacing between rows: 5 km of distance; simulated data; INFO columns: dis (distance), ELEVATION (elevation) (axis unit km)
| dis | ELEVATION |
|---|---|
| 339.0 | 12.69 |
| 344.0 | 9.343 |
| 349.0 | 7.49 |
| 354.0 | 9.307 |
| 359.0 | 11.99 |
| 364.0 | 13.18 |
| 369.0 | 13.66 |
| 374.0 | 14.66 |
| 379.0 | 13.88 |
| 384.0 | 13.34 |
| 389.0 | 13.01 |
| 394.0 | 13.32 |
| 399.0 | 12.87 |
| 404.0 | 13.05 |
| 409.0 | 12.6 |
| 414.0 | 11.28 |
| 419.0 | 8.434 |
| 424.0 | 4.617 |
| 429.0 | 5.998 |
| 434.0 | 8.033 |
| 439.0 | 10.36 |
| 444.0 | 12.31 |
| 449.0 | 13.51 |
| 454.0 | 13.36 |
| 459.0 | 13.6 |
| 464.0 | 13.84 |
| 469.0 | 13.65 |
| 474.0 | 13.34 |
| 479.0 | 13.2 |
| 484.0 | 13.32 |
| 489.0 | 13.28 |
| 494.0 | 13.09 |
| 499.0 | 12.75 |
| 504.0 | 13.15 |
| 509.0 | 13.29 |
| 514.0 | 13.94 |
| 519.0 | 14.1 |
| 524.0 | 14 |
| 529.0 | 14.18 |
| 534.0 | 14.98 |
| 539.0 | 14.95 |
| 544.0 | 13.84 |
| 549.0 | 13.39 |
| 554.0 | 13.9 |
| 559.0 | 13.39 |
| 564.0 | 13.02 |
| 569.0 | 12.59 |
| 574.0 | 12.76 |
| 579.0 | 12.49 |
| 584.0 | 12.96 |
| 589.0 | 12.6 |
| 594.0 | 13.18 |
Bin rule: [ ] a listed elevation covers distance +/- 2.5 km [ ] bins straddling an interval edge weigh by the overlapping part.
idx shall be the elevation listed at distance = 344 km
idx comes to 9.343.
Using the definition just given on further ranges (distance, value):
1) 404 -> 13.05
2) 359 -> 11.99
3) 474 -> 13.34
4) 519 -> 14.1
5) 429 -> 5.998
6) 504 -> 13.15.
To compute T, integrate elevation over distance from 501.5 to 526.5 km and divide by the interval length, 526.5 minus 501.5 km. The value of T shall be 13.7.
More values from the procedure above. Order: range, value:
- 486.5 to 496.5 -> 13.2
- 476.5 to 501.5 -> 13.1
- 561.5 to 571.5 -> 12.8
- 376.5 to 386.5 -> 13.6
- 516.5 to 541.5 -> 14.4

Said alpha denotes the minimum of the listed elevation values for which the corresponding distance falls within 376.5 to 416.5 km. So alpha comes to 11.28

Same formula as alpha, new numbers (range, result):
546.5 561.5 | 13.39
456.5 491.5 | 13.2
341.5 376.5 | 7.49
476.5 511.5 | 12.75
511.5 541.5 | 13.94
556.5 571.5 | 12.59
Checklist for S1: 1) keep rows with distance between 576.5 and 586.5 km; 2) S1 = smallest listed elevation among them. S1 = 12.49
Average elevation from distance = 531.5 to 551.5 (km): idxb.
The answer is 14.3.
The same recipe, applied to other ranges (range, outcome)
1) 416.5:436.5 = 6.77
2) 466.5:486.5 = 13.4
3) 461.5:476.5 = 13.6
